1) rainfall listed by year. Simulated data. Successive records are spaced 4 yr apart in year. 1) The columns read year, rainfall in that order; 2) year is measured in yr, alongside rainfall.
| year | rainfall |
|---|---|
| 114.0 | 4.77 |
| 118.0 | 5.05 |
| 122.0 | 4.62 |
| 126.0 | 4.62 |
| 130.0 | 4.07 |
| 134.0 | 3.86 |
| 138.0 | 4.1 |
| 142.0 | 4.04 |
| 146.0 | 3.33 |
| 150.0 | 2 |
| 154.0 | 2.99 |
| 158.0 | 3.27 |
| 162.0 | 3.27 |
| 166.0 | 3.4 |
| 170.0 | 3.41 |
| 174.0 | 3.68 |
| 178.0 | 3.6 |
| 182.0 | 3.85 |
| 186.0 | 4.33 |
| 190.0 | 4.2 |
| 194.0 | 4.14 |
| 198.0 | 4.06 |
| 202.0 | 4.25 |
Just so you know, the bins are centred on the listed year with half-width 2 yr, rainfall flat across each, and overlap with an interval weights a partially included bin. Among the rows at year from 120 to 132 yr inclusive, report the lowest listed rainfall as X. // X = 4.07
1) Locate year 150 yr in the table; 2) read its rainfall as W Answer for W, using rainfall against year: 2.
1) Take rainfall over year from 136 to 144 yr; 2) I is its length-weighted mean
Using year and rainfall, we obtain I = 4.07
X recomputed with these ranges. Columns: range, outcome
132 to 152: 2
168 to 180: 3.41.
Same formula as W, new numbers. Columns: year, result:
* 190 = 4.2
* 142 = 4.04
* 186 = 4.33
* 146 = 3.33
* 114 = 4.77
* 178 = 3.6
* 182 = 3.85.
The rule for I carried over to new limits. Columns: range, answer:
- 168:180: 3.56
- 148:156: 2.5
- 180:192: 4.13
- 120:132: 4.44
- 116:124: 4.83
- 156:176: 3.41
